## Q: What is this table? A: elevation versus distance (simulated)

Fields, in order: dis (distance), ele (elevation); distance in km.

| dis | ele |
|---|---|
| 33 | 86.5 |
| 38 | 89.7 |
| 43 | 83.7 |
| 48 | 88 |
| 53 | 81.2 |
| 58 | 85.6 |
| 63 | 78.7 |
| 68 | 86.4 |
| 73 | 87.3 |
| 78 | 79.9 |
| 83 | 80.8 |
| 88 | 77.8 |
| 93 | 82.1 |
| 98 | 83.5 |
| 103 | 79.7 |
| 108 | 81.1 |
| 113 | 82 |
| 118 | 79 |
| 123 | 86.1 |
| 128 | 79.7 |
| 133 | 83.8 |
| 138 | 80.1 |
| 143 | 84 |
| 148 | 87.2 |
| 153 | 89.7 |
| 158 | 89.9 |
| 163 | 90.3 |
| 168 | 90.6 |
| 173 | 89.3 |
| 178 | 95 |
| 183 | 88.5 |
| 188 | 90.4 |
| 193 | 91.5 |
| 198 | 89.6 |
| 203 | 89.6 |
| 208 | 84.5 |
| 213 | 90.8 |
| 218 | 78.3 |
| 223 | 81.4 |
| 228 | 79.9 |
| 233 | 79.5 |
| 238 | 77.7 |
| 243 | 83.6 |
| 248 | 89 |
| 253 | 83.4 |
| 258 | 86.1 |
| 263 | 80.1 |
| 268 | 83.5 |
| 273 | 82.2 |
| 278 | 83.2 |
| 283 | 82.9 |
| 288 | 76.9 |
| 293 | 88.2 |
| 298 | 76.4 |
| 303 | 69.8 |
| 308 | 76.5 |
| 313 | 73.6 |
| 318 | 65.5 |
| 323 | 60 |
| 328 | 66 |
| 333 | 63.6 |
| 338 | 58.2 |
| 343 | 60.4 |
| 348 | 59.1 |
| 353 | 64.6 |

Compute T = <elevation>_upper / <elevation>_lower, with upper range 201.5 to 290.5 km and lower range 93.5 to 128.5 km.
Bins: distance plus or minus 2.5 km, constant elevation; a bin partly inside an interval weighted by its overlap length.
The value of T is 1.0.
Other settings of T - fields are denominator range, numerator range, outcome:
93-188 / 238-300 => 0.97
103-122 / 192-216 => 1.10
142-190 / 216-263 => 0.92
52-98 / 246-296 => 1.01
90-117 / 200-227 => 1.04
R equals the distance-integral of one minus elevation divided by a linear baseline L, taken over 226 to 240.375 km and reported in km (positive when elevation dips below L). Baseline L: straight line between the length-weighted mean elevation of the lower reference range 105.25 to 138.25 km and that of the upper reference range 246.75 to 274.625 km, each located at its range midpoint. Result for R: 0.8 km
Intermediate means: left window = 81.8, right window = 83.9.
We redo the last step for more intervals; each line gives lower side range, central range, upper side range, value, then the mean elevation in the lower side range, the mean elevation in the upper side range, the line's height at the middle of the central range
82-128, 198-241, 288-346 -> -4.8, 81.3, 69.2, 74.7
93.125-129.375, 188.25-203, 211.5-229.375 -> -1.5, 81.7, 82.3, 82.2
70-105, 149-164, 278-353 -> -2.2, 81.7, 70.1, 78.2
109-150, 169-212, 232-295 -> -3.7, 82.6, 82.8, 82.7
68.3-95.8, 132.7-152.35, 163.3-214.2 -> 0.5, 82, 90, 86.5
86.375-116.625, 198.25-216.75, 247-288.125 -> -1.2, 81.1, 83.2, 82.4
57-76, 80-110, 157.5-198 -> 1.8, 84.3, 90.7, 85.9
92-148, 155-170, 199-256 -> -1.4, 82.1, 83.6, 82.7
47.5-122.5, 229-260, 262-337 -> -2.6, 82.2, 74.8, 76.7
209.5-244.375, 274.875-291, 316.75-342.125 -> -2.3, 81.6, 62.4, 71.1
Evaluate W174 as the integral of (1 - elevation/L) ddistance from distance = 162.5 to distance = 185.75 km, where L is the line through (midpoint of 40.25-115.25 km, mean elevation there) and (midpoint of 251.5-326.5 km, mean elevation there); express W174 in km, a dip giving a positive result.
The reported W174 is -3.0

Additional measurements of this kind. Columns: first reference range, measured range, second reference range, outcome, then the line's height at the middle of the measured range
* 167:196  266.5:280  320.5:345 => -1.80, 73.2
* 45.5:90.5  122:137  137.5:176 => 0.68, 86.5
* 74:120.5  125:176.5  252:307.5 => -3.65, 80.9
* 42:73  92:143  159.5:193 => 3.31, 87.5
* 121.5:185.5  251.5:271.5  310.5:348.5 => -2.90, 72.7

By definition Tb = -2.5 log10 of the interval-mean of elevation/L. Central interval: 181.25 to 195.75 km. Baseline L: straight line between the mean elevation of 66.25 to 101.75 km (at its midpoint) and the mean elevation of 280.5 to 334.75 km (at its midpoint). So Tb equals -0.16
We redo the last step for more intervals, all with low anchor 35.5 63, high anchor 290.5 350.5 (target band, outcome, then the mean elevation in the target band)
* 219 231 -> -0.09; 80.3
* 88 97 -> 0.02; 81.1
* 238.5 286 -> -0.16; 83.4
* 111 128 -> -0.02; 82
